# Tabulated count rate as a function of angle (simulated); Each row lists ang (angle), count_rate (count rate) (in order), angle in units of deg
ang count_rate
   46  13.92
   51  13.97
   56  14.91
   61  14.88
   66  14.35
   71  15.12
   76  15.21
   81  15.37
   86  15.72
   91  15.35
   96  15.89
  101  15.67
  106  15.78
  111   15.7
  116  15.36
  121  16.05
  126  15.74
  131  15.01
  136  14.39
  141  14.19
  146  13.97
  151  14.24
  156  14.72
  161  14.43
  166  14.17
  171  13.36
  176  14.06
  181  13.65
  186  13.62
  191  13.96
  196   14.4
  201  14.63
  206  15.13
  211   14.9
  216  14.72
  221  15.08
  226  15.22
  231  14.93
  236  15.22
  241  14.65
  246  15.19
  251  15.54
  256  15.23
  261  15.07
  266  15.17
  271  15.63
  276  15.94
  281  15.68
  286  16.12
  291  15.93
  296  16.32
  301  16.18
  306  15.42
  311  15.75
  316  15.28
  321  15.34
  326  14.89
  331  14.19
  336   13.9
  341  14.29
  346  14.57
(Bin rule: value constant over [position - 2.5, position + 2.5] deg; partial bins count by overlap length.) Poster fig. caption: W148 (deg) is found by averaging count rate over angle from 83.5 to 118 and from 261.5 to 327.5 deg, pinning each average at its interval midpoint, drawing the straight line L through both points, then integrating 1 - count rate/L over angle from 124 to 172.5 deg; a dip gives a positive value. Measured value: 3.8 deg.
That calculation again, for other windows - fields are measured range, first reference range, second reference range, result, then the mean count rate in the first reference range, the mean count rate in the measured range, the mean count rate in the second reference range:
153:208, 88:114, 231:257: 4.3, 15.7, 14.2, 15.1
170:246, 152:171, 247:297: 1.6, 14.3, 14.5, 15.6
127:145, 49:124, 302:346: 0.8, 15.3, 14.6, 14.9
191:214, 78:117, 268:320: 1.5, 15.6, 14.7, 15.8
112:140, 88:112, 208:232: 0.5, 15.7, 15.3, 15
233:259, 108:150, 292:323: 0.6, 15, 15.2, 15.7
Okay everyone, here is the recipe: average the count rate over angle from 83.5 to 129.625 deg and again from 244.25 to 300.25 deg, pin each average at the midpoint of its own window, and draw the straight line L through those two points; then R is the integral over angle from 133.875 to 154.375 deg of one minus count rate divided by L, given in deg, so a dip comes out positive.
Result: 1.9 deg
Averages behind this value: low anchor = 15.7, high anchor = 15.6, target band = 14.2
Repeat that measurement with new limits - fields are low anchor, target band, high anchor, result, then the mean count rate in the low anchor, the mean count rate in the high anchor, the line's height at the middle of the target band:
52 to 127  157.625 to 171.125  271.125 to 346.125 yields 1.1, 15.4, 15.4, 15.4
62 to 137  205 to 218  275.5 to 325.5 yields 0.6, 15.4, 15.8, 15.6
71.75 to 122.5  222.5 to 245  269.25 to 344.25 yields 0.6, 15.6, 15.4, 15.5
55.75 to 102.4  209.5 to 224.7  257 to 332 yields 0.5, 15.3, 15.5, 15.4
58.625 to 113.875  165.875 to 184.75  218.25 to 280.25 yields 1.9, 15.4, 15.2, 15.3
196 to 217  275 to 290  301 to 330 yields -0.7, 14.8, 15.3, 15.2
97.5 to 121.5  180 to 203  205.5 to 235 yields 1.7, 15.7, 15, 15.2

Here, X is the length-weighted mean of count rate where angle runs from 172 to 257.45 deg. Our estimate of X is 14.7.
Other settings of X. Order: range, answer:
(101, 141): 15.4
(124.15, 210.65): 14.3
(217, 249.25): 15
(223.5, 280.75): 15.3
